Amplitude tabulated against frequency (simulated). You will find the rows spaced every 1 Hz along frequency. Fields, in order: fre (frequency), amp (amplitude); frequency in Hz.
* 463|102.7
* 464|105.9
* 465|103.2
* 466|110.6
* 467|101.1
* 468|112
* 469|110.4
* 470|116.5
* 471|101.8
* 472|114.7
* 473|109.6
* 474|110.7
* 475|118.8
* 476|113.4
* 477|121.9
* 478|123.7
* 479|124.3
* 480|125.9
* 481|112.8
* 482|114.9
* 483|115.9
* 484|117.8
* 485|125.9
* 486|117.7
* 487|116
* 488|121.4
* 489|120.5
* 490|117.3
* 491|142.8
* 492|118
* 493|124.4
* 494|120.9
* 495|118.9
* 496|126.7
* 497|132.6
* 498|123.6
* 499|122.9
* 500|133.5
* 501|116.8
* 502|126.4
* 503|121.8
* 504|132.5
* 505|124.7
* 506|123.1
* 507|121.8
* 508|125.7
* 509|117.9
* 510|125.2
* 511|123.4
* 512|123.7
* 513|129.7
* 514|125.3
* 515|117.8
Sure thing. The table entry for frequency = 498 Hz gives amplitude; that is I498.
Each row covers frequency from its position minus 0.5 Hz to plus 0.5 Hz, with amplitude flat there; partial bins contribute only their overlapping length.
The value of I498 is 123.6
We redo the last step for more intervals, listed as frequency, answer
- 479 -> 124.3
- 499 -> 122.9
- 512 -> 123.7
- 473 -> 109.6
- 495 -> 118.9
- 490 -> 117.3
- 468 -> 112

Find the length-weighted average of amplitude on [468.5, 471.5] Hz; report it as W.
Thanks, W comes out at 110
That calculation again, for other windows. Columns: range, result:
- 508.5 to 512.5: 123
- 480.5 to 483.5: 115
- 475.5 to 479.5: 121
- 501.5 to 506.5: 126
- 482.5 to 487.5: 119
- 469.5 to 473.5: 111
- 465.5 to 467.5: 106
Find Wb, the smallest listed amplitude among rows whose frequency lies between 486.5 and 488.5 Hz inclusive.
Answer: 116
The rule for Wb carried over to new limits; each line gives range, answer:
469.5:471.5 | 101.8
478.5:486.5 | 112.8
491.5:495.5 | 118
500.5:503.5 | 116.8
